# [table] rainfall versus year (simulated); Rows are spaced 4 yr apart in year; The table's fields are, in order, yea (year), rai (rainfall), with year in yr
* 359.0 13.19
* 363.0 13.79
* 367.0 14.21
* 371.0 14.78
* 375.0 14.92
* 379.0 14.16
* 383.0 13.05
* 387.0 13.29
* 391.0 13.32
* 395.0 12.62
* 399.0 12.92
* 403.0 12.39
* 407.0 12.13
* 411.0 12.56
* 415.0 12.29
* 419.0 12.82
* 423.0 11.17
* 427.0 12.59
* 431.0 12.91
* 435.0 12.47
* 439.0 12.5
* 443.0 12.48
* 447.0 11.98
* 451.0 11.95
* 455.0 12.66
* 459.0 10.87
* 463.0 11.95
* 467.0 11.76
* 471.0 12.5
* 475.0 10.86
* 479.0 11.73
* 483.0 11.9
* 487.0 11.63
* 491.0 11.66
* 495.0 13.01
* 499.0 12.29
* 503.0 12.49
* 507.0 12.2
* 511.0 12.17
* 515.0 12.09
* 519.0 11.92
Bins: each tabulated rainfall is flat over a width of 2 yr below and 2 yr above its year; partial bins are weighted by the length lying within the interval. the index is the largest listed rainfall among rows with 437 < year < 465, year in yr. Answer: 12.66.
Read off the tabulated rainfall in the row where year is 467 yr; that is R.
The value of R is 11.76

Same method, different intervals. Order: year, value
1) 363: 13.79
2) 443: 12.48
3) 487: 11.63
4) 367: 14.21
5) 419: 12.82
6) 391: 13.32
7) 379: 14.16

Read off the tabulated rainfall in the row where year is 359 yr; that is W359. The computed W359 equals 13.19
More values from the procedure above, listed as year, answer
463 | 11.95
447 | 11.98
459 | 10.87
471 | 12.5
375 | 14.92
